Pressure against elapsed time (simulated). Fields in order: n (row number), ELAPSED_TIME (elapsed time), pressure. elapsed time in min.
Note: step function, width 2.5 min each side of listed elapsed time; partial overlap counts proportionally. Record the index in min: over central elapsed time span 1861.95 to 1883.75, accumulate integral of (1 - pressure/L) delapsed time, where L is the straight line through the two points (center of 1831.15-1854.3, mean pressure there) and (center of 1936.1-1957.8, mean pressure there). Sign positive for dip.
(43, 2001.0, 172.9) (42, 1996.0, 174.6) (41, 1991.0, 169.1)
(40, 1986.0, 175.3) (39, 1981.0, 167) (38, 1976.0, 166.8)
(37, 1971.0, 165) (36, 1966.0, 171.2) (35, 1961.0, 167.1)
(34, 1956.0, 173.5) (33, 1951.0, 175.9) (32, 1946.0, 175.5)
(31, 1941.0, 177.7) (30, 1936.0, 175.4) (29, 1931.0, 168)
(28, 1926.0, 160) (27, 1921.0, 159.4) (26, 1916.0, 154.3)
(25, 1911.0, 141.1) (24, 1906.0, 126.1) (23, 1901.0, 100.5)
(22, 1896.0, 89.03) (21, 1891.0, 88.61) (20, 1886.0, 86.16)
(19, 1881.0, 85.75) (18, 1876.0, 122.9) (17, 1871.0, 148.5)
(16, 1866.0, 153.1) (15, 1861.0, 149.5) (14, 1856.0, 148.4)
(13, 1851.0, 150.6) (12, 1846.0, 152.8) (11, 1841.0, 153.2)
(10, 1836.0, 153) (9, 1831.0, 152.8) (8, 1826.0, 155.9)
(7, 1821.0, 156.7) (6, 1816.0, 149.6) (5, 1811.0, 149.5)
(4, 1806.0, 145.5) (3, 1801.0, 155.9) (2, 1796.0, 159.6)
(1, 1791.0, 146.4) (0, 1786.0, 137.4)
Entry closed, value 4.1 min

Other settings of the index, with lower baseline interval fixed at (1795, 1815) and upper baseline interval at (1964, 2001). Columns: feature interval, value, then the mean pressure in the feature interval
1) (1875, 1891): 6.5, 94.5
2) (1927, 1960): -1.5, 173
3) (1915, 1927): 0.4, 158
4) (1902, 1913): 2.3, 129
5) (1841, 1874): 1.5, 150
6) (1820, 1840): 0.0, 154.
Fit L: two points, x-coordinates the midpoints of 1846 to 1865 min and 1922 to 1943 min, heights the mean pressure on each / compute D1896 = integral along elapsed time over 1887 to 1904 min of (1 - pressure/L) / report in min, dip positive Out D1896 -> 7.1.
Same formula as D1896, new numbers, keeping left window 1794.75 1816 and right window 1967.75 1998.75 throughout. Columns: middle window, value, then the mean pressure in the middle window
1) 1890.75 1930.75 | 7.58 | 132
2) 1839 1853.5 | 0.35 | 152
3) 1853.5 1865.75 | 0.59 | 150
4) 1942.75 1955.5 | -0.70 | 175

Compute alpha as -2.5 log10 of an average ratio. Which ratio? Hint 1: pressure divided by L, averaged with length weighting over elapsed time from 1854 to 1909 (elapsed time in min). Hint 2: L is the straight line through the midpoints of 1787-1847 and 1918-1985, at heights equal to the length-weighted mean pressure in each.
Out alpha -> 0.33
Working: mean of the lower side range 152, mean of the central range 118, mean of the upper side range 169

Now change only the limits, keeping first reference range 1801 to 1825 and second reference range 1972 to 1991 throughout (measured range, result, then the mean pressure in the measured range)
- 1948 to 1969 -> -0.03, 172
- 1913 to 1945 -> -0.01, 166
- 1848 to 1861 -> 0.04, 150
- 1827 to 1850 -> 0.01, 153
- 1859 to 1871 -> 0.04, 151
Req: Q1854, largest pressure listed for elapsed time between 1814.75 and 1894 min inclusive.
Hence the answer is 156.7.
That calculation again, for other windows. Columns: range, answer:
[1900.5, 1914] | 141.1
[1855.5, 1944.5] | 177.7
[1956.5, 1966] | 171.2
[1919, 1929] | 160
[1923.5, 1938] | 175.4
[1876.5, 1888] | 86.16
